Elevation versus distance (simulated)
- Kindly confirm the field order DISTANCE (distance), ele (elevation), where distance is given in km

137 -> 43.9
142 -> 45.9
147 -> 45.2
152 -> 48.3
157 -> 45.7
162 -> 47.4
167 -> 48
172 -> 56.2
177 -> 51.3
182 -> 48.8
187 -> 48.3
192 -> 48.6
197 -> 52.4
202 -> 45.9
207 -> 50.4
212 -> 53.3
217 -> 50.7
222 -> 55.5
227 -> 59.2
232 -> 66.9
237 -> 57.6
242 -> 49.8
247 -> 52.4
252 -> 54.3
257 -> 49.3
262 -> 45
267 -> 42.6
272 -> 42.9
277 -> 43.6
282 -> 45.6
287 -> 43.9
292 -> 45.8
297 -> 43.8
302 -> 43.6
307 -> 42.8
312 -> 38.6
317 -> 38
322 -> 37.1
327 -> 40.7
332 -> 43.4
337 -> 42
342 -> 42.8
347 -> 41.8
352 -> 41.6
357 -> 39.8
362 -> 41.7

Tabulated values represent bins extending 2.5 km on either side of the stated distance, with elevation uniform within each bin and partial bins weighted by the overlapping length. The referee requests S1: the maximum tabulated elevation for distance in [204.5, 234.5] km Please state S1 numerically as 66.9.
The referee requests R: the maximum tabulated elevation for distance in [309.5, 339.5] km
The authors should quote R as 43.4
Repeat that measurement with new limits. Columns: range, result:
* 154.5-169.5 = 48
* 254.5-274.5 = 49.3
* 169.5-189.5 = 56.2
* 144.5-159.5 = 48.3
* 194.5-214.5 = 53.3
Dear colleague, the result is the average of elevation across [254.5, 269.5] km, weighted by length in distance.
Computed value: 45.6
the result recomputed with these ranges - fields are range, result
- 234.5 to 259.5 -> 52.7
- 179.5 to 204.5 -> 48.8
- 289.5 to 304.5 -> 44.4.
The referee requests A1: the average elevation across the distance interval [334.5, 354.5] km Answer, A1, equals 42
